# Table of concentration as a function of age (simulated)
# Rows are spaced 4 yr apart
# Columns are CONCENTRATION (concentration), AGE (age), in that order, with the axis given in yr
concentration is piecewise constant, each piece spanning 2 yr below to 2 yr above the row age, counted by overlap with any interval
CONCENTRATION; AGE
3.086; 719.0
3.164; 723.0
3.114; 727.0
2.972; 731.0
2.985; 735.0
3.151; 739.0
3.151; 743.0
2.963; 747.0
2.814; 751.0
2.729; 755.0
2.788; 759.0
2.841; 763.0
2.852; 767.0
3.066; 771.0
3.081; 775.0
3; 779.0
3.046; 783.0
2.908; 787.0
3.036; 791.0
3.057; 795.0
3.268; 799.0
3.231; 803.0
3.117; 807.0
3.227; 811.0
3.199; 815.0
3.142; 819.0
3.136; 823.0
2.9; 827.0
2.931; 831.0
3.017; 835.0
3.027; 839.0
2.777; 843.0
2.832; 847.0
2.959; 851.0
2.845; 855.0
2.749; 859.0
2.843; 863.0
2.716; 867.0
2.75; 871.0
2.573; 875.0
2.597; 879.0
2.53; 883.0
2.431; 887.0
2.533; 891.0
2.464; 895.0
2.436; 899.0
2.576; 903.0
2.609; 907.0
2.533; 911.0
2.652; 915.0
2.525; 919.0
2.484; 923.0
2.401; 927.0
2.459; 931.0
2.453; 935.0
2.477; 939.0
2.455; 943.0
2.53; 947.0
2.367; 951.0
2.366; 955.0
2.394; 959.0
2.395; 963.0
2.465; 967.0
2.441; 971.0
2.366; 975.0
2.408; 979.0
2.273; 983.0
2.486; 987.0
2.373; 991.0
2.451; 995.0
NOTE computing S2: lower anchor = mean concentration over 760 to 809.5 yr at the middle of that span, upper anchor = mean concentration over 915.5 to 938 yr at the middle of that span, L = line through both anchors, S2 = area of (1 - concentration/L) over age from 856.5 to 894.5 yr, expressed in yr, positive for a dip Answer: 0.7 yr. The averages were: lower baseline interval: 3.04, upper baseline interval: 2.48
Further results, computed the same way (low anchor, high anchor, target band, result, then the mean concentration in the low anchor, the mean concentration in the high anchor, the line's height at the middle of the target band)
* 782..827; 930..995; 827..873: 0.9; 3.12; 2.42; 2.92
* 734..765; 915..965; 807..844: -4.2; 2.93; 2.45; 2.74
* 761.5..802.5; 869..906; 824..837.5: -0.8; 3.03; 2.55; 2.8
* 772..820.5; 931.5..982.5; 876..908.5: 2.1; 3.11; 2.42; 2.7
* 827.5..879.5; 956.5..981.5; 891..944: 1.8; 2.83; 2.41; 2.59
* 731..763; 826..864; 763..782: -0.4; 2.94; 2.89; 2.92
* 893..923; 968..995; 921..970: 0.6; 2.54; 2.4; 2.47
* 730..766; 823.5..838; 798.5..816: -1.4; 2.93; 2.97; 2.96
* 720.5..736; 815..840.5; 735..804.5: 1.3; 3.06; 3.04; 3.05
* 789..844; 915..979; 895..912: 0.8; 3.08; 2.44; 2.66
